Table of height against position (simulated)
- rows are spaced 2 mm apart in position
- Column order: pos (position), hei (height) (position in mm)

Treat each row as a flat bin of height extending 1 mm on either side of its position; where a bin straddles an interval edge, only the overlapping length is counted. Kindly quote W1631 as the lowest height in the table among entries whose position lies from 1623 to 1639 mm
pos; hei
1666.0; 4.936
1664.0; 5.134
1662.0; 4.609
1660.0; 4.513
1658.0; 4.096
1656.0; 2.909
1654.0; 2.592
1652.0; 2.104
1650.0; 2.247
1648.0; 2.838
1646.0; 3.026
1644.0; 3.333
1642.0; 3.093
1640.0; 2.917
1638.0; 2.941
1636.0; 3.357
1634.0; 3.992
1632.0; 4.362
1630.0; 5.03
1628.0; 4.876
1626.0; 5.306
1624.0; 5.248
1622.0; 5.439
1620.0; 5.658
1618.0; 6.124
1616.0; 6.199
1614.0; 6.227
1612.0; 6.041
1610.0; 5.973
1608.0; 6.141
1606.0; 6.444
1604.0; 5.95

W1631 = 2.941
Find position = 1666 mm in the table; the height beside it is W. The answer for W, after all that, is 4.936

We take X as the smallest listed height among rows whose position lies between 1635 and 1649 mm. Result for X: 2.838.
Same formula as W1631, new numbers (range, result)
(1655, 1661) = 2.909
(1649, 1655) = 2.104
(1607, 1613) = 5.973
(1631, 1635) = 3.992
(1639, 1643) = 2.917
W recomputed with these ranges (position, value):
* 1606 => 6.444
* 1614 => 6.227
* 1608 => 6.141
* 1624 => 5.248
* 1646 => 3.026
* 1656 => 2.909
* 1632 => 4.362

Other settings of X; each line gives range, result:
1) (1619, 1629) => 4.876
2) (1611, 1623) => 5.439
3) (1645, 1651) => 2.247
